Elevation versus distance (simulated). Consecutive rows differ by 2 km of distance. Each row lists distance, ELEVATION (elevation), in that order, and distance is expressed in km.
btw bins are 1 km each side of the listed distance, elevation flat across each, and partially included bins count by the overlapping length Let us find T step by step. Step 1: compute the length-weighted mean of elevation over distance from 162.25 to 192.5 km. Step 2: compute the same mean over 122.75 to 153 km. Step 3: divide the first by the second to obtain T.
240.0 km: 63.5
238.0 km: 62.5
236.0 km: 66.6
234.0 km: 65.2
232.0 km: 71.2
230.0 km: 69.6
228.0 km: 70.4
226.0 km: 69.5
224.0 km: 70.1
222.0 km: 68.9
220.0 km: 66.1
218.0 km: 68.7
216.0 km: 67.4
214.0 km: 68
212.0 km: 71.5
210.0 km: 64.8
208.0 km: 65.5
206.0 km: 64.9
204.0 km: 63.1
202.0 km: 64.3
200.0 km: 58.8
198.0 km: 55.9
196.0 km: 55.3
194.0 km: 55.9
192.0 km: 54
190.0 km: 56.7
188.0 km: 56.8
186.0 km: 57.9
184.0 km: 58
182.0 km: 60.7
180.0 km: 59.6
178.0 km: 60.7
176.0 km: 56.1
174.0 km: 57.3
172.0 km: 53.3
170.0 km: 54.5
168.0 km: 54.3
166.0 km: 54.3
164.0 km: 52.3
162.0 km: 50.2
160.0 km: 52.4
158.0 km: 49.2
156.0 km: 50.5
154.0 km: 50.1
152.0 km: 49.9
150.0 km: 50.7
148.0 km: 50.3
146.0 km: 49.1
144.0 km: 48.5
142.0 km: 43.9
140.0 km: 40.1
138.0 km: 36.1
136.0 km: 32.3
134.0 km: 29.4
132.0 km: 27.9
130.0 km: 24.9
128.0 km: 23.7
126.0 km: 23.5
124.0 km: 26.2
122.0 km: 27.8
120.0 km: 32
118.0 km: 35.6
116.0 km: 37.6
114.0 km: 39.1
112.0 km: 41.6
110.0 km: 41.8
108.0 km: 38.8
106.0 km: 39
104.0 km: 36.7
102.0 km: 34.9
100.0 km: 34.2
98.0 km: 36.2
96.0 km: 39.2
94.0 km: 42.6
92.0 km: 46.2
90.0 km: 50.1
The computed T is 1.52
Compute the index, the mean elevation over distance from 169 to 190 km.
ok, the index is 57.5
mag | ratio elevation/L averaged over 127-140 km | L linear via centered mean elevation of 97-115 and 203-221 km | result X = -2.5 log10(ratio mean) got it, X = 0.46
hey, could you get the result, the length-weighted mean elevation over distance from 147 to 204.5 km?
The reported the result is 55.2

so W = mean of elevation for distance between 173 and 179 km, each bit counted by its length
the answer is 58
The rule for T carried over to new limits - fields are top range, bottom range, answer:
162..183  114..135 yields 1.91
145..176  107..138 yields 1.61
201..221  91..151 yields 1.80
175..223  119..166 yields 1.53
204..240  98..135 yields 2.04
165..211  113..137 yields 1.95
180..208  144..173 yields 1.15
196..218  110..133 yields 2.05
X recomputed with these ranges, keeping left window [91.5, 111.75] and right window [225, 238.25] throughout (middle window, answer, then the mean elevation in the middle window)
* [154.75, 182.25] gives -0.01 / 54.5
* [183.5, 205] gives 0.03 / 57.9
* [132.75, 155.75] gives 0.12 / 43.7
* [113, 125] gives 0.28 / 33.1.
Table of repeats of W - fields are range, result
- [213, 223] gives 67.8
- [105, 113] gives 40.3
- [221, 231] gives 69.7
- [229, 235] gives 68.7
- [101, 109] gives 37.3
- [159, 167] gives 52.3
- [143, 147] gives 48.8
